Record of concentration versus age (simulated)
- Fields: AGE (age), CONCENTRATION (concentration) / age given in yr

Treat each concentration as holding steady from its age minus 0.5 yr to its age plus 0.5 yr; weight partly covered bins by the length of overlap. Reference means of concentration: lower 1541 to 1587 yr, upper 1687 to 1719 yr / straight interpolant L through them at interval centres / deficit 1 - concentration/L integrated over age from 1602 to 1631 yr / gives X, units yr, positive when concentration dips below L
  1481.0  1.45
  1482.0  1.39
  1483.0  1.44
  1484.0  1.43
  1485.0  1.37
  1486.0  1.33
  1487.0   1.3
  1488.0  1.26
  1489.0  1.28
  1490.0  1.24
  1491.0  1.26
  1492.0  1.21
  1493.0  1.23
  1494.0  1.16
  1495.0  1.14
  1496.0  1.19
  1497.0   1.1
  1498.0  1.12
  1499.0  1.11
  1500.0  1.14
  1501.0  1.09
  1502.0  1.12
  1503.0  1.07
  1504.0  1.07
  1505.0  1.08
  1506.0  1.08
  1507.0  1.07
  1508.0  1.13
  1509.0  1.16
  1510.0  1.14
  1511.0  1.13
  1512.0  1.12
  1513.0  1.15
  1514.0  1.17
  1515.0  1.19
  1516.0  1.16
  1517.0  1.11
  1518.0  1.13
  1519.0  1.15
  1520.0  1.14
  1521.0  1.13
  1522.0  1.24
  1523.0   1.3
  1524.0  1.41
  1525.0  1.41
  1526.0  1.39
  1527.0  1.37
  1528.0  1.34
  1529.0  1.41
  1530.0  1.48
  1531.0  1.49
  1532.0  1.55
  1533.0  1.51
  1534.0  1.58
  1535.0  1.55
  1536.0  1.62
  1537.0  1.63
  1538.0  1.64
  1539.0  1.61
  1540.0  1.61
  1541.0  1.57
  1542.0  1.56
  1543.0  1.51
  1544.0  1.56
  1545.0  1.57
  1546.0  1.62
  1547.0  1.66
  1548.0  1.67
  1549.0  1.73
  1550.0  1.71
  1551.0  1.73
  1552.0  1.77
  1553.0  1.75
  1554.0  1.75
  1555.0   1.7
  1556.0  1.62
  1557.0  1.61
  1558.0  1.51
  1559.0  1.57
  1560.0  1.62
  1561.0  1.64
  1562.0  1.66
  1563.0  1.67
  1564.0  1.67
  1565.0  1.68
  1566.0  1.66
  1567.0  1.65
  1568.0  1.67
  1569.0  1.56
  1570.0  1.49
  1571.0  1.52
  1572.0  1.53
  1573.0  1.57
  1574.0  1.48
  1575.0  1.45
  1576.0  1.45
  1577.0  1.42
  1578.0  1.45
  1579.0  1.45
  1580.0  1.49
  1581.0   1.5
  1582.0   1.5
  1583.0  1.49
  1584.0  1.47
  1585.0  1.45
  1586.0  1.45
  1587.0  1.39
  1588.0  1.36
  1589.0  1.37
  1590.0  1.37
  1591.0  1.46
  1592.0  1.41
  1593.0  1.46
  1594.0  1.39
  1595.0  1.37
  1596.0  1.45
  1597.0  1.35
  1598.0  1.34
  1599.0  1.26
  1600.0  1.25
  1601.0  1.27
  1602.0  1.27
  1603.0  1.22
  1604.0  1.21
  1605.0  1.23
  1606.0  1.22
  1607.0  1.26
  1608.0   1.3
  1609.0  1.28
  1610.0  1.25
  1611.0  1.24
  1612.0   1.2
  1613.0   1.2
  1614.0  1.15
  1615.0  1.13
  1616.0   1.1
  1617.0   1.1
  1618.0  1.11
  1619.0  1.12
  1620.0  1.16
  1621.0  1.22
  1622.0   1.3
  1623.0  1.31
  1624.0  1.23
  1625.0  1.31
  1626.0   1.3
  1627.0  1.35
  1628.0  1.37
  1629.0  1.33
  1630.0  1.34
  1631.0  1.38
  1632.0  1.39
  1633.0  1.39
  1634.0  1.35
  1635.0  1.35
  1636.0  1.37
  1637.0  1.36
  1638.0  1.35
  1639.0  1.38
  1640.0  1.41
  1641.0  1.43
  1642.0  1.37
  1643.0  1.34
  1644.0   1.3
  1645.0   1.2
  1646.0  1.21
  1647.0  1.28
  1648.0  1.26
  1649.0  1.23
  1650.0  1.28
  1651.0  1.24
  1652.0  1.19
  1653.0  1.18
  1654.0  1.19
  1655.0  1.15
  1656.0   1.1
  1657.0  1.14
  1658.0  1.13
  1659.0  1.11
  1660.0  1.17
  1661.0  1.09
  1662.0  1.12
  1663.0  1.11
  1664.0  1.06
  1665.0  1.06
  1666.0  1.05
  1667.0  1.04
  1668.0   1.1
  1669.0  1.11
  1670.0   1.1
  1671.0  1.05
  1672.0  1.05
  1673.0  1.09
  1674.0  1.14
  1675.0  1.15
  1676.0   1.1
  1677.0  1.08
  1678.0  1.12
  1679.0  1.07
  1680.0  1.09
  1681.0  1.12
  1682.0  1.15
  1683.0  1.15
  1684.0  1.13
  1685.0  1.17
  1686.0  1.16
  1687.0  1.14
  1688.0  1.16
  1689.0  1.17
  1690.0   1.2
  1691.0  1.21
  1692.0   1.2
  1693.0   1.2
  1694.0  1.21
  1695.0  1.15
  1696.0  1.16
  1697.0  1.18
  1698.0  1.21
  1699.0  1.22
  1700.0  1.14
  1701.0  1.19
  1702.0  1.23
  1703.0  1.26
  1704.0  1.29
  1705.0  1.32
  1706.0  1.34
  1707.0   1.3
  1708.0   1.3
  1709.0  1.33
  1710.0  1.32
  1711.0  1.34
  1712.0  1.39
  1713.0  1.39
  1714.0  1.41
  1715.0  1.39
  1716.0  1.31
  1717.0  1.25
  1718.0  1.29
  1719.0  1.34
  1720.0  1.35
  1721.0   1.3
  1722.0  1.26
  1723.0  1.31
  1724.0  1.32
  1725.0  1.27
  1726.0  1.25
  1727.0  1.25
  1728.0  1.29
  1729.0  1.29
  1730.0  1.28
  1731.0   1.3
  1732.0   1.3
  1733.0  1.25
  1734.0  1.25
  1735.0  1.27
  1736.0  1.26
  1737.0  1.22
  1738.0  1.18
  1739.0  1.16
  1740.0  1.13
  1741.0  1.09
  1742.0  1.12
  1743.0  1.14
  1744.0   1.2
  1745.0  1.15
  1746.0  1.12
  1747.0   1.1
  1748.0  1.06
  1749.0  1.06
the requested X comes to 4.4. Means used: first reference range 1.58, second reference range 1.26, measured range 1.24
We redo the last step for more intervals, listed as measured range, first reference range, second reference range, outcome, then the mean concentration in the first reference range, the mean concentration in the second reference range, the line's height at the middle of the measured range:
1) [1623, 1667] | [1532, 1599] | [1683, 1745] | 4.26 yr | 1.55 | 1.25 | 1.39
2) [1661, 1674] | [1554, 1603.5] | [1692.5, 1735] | 2.59 yr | 1.49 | 1.28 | 1.35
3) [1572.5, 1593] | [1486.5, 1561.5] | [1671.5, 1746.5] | -1.93 yr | 1.37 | 1.22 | 1.32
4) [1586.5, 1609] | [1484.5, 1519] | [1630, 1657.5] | -1.39 yr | 1.16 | 1.29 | 1.25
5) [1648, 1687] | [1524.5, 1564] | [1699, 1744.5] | 6.85 yr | 1.59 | 1.27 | 1.37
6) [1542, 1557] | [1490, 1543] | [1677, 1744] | -4.59 yr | 1.28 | 1.23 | 1.27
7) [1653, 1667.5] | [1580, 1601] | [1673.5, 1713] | 1.79 yr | 1.4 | 1.2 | 1.27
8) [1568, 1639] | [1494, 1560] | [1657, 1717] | -3.24 yr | 1.38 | 1.18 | 1.29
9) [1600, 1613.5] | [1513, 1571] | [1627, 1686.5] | 0.97 yr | 1.51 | 1.2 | 1.34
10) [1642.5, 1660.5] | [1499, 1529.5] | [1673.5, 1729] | 0.21 yr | 1.19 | 1.23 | 1.22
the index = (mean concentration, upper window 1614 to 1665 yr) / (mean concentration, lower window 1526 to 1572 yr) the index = 0.8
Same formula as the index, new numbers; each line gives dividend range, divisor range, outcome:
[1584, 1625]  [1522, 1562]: 0.82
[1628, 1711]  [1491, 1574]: 0.86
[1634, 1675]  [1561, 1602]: 0.81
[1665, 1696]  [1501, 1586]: 0.78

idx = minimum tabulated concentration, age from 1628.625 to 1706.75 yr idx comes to 1.04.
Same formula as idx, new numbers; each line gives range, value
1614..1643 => 1.1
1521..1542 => 1.13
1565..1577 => 1.42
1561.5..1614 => 1.15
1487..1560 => 1.07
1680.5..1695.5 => 1.12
